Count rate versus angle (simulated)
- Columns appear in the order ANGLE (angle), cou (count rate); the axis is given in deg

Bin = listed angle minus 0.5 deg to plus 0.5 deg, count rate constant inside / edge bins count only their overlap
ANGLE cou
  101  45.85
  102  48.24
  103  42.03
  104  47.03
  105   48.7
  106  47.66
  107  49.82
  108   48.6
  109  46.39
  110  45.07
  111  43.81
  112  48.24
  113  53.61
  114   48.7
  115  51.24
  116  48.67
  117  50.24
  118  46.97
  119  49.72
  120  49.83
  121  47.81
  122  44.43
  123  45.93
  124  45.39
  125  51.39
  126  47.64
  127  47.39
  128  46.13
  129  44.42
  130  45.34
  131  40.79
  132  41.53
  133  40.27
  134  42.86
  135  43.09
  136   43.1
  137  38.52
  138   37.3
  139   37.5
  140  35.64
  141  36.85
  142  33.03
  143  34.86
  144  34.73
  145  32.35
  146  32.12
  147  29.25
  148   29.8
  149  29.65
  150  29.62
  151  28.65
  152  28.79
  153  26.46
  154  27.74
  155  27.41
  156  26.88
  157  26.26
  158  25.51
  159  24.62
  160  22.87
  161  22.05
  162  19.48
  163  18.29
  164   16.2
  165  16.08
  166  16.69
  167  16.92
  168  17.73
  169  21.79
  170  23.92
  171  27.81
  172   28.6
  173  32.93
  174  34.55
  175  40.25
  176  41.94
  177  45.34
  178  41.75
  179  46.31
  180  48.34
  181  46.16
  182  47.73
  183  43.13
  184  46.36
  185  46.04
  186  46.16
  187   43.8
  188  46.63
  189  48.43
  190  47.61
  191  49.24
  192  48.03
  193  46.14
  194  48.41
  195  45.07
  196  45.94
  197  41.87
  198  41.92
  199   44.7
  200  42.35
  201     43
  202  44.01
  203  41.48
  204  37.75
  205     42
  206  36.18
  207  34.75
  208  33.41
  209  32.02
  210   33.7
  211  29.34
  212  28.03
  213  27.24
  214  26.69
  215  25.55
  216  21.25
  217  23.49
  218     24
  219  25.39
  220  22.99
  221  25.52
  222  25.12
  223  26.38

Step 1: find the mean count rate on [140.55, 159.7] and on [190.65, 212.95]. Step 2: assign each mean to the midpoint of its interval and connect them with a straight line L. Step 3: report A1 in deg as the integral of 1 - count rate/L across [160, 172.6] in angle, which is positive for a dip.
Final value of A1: 4.7 deg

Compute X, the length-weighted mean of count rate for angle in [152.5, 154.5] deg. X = 27.1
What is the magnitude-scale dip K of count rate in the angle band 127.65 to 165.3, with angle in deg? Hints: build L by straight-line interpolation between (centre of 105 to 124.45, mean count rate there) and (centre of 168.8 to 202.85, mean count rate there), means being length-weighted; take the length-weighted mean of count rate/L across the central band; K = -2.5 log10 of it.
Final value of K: 0.386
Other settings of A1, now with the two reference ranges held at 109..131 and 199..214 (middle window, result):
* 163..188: 3.2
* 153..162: 3.7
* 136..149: 2.9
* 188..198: -2.3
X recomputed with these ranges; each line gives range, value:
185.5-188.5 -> 45.5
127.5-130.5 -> 45.3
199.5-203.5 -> 42.7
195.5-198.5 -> 43.2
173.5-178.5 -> 40.8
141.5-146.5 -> 33.4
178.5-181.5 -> 46.9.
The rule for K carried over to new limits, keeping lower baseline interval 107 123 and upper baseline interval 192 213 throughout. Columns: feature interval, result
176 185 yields -0.09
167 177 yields 0.37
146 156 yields 0.48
